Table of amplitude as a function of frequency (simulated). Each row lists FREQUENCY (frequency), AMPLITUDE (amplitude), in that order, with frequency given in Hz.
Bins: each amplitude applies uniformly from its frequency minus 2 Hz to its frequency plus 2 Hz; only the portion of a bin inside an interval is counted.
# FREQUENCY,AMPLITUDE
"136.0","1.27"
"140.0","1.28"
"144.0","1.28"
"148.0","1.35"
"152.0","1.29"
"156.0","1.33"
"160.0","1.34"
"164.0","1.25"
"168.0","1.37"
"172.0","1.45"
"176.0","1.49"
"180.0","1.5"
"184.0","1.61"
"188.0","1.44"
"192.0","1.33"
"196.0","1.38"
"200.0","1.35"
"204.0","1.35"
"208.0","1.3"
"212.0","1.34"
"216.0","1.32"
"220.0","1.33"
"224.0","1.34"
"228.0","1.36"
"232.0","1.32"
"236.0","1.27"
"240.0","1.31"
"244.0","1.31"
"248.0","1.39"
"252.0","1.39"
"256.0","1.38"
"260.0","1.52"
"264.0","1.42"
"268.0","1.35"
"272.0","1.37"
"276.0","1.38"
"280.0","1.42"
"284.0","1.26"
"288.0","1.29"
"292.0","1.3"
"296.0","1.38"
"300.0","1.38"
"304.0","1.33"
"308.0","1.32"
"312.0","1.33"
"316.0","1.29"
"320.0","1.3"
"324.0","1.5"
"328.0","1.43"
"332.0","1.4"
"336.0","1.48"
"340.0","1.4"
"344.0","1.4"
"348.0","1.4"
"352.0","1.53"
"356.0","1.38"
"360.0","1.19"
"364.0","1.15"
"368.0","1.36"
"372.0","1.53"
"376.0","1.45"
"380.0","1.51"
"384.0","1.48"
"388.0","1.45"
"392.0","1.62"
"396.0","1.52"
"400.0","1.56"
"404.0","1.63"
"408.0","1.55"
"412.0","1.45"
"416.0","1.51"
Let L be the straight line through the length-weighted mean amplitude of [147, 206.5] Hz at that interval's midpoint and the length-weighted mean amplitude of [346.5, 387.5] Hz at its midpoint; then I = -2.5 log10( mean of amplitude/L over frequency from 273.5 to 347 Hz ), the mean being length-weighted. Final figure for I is 0.02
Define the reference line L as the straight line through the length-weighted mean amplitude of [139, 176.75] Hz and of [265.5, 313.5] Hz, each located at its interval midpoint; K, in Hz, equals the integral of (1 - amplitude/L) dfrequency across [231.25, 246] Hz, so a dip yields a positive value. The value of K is 0.45 Hz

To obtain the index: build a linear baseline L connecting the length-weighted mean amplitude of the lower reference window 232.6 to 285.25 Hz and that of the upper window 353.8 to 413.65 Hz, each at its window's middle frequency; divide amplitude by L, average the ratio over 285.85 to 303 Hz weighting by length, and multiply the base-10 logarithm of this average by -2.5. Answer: 0.045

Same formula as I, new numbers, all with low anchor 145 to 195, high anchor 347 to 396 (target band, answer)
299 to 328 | 0.05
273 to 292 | 0.06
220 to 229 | 0.05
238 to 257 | 0.04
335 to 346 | 0.00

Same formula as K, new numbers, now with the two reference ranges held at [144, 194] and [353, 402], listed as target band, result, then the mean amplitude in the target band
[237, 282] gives 0.9 Hz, 1.38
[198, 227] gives 1.4 Hz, 1.33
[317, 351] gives 0.3 Hz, 1.41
